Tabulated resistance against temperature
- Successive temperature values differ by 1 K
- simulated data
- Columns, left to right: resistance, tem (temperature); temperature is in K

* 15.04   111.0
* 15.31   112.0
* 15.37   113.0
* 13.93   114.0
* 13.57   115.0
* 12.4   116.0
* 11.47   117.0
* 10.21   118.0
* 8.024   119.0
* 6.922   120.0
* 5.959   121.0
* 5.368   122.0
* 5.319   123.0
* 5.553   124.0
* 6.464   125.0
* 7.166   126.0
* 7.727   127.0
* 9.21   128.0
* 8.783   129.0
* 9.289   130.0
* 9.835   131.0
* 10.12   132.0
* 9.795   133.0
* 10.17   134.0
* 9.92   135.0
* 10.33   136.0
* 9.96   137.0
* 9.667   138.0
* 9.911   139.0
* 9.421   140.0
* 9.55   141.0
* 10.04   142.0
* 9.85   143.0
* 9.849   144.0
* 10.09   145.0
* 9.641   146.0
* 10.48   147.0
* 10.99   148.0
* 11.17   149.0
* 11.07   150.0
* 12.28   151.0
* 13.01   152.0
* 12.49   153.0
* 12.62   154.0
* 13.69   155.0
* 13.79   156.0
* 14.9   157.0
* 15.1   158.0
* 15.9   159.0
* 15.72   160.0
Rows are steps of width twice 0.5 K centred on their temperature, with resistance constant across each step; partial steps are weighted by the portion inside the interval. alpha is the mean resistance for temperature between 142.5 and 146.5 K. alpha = 9.86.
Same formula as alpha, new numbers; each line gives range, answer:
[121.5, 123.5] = 5.34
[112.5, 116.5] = 13.8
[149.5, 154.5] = 12.3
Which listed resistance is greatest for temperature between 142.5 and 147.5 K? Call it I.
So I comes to 10.48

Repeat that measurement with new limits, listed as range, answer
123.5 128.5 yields 9.21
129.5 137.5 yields 10.33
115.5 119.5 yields 12.4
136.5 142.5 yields 10.04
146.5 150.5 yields 11.17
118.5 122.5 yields 8.024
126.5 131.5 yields 9.835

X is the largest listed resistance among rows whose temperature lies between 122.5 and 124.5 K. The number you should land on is 5.553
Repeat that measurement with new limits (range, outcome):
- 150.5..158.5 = 15.1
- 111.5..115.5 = 15.37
